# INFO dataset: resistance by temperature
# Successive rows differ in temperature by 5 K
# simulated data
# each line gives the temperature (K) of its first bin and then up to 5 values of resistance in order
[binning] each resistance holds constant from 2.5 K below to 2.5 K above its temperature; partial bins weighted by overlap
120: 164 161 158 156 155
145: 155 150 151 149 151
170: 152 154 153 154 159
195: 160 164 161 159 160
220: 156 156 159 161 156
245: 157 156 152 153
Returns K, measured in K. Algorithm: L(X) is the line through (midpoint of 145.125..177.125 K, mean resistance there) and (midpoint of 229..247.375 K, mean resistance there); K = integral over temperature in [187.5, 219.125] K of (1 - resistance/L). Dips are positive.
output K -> -1.0 K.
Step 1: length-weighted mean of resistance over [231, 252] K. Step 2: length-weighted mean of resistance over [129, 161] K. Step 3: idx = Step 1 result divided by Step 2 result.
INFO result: 1.03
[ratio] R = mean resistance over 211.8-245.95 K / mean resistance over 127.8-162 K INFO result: 1.0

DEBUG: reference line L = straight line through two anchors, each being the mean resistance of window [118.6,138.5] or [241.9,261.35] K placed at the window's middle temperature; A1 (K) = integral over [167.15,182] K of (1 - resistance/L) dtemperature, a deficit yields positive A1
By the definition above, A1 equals 0.4 K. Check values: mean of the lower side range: 159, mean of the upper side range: 155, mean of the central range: 153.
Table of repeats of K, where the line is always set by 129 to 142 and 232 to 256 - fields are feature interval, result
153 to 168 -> 0.6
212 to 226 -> -0.1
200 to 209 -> -0.3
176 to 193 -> 0.1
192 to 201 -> -0.3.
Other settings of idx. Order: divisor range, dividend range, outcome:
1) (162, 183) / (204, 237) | 1.04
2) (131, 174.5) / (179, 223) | 1.04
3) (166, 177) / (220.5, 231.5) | 1.03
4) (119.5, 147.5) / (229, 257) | 0.99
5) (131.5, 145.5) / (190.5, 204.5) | 1.04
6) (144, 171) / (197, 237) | 1.06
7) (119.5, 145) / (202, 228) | 1.00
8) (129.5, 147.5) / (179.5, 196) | 1.01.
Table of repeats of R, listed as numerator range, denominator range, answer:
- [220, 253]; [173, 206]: 1.00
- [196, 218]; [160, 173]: 1.06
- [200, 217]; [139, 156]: 1.05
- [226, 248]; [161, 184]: 1.04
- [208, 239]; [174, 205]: 1.00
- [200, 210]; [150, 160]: 1.07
